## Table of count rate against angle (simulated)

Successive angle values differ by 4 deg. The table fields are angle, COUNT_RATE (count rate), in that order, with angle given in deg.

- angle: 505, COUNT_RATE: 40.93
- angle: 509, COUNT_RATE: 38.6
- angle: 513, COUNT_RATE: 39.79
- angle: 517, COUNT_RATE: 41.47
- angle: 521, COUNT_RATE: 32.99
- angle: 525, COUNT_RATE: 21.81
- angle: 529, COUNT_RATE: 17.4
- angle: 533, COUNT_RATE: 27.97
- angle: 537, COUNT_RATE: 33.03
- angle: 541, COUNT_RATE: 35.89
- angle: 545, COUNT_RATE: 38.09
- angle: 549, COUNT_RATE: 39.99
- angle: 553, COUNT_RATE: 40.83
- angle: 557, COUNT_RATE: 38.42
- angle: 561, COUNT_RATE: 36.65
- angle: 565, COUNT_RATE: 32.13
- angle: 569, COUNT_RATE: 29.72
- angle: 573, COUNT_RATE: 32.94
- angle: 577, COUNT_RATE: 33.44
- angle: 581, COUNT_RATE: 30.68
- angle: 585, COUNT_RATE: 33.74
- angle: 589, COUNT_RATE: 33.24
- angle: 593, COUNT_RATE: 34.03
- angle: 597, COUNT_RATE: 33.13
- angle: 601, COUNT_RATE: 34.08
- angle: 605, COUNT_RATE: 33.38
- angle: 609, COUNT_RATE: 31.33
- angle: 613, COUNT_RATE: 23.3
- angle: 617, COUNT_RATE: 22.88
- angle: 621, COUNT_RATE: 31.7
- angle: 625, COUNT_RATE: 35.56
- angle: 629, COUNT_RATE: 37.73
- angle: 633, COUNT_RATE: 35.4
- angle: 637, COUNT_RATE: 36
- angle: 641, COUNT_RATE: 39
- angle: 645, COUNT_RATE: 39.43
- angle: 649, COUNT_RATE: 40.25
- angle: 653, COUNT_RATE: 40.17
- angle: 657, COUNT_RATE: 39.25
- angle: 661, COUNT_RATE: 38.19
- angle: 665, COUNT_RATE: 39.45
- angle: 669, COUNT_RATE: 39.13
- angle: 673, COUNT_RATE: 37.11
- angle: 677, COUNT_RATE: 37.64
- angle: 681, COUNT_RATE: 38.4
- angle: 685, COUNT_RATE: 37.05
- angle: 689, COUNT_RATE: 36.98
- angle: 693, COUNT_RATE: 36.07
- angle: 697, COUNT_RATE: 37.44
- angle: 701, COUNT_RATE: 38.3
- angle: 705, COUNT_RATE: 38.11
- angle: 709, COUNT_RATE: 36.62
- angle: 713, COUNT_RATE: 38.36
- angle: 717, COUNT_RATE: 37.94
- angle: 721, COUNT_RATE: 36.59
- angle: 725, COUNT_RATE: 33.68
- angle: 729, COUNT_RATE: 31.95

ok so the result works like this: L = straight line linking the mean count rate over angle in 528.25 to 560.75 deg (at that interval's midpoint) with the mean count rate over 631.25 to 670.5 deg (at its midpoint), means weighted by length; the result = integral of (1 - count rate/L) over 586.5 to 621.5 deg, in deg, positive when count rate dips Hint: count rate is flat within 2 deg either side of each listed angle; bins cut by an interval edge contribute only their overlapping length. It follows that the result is 5.8 deg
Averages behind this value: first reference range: 34.7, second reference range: 38.6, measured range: 30.8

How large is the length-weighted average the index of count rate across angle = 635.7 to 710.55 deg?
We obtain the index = 38.2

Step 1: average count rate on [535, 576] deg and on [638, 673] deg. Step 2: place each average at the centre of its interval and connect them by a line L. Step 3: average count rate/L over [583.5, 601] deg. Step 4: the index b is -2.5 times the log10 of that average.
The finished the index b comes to 0.10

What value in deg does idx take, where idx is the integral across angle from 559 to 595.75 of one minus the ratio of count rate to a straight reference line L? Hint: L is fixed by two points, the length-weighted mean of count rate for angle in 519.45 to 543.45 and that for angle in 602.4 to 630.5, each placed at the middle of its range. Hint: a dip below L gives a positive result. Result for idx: -4.1 deg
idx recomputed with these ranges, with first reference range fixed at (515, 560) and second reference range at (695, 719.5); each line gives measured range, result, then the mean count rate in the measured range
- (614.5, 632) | 1.8 deg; 31.9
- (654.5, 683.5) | -1.3 deg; 38.5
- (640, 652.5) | -1.2 deg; 39.7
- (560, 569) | 0.3 deg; 33.1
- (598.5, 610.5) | 0.7 deg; 33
